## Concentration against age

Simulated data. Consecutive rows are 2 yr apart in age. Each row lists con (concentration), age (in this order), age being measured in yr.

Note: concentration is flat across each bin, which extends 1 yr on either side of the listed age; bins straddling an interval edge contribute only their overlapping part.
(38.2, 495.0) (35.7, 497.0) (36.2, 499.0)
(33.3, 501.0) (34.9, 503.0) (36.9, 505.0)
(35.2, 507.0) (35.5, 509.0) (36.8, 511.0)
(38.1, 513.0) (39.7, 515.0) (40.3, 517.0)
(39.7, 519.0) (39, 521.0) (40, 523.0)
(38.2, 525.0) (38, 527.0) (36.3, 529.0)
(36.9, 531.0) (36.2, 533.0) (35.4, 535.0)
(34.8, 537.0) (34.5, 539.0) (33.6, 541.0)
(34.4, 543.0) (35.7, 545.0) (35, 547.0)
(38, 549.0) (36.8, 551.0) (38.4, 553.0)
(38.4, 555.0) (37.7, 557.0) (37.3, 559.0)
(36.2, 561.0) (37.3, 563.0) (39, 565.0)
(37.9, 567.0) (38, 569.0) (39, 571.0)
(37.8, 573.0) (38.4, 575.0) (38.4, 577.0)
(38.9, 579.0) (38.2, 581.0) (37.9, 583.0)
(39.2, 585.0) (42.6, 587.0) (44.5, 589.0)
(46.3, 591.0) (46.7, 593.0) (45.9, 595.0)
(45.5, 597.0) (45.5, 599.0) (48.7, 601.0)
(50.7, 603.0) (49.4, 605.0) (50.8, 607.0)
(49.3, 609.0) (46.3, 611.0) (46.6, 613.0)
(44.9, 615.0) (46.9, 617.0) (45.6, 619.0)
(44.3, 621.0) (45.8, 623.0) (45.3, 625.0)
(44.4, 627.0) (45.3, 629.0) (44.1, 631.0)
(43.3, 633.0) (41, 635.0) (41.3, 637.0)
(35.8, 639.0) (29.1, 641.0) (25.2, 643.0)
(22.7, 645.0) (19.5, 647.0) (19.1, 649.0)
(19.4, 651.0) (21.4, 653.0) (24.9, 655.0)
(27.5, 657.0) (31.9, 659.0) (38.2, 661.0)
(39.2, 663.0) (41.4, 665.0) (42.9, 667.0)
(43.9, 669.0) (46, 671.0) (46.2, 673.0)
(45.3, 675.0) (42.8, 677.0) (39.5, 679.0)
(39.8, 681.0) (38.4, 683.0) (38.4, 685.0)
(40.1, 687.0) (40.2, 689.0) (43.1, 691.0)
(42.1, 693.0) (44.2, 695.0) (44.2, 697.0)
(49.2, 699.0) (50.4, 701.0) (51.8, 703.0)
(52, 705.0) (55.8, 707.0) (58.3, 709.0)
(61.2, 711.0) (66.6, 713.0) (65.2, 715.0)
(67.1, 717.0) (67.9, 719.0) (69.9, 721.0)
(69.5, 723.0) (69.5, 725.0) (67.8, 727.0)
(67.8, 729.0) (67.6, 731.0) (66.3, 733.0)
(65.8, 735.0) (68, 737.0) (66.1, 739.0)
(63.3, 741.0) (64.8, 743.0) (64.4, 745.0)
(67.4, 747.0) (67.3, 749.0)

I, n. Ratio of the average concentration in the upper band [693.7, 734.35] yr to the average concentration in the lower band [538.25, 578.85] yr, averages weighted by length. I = 1.63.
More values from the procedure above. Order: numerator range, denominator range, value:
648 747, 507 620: 1.25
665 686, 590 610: 0.88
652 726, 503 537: 1.27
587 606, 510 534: 1.22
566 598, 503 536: 1.09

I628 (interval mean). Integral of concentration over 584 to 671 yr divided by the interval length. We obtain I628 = 39.9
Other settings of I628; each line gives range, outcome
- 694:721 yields 57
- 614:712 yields 40.5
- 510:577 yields 37.4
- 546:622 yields 42.1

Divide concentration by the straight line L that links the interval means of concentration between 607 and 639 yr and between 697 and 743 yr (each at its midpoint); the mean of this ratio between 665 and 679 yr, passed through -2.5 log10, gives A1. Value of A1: 0.22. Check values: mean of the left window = 44.9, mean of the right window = 62.7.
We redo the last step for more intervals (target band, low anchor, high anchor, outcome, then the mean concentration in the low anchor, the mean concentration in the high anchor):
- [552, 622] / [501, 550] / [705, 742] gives 0.08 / 36.7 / 65.4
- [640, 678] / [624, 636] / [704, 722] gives 0.47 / 43.9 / 62.7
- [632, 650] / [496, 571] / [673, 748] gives 0.49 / 36.9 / 56.1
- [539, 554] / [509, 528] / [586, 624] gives 0.15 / 38.7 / 46.6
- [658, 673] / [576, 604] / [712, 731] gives 0.37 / 43.5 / 67.9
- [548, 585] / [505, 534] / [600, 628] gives 0.12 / 37.8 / 47.1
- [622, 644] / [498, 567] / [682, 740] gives 0.20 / 36.9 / 57.1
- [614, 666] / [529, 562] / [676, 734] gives 0.29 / 36.2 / 54.4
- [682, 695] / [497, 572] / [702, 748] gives 0.41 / 37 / 64.5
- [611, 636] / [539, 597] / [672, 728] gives -0.01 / 38.9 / 52.4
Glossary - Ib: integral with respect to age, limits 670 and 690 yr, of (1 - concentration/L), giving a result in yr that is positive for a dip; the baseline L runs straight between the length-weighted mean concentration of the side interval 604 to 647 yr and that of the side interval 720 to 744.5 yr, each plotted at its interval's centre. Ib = 4.7 yr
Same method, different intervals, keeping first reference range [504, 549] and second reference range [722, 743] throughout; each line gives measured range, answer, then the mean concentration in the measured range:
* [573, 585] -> 1.7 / 38.4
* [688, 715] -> 4.9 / 51.2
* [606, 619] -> 0.6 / 47.3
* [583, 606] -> 0.6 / 45.6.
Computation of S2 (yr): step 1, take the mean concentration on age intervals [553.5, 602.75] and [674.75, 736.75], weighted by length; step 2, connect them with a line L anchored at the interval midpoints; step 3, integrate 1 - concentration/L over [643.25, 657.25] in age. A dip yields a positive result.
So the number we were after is 7.69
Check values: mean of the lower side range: 40.8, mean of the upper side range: 54.7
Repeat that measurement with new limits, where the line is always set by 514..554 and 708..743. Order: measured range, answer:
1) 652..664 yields 5.5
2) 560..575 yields 1.5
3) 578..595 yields 1.2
